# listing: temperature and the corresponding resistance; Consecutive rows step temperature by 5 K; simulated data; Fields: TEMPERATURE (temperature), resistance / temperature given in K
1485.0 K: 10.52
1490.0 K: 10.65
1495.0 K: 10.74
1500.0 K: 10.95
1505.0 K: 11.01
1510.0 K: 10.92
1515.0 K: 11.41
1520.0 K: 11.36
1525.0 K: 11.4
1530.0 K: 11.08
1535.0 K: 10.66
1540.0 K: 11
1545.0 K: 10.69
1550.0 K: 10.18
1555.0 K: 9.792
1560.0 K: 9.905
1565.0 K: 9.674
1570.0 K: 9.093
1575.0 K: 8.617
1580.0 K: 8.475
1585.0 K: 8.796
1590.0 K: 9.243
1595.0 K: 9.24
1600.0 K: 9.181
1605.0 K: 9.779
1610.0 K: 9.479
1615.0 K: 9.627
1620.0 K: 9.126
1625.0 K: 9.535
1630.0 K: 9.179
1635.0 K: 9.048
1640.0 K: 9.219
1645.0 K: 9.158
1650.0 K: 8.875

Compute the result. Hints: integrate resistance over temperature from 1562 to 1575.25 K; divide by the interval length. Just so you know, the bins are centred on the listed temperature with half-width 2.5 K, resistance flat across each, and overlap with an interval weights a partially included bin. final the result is 9.24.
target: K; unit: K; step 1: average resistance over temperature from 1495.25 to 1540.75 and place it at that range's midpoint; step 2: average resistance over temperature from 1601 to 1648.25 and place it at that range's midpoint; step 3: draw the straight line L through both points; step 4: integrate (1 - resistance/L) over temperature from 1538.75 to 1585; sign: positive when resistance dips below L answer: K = 3.3 K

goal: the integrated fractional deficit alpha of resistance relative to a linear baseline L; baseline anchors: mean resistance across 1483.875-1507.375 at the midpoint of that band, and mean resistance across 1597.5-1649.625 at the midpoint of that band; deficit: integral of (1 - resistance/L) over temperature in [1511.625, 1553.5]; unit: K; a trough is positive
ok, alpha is -2.3 K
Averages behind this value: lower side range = 10.8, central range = 10.9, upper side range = 9.31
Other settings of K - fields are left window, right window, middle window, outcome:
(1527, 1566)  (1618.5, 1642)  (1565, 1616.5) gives 3.2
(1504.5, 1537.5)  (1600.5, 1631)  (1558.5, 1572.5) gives 1.1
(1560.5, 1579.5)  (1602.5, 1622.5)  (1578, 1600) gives 0.8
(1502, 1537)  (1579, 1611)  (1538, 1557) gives 0.0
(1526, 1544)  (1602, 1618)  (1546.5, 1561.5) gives 0.8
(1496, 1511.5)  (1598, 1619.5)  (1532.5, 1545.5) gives -0.4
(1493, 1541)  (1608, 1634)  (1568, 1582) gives 1.9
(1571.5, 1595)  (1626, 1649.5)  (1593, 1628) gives -1.7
